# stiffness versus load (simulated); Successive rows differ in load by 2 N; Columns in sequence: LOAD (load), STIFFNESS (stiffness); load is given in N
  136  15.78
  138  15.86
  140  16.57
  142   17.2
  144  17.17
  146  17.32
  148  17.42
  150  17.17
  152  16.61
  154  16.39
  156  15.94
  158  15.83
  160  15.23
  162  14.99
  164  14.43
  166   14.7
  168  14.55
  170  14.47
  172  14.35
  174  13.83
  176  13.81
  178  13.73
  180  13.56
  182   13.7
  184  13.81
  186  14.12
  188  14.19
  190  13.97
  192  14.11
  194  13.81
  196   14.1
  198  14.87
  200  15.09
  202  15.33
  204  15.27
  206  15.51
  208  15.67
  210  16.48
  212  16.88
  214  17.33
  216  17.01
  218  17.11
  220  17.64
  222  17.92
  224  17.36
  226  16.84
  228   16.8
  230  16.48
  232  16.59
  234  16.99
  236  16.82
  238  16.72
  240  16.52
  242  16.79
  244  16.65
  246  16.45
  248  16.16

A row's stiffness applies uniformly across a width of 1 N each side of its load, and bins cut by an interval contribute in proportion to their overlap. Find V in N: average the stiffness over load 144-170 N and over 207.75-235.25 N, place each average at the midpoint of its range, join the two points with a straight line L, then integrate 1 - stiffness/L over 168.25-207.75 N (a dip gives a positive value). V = 5.0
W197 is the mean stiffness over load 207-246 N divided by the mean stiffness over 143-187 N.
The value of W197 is 1.11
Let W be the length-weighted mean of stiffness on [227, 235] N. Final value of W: 16.7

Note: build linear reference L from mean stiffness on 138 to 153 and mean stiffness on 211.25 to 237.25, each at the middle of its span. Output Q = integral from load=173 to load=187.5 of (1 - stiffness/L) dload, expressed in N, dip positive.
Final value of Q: 2.73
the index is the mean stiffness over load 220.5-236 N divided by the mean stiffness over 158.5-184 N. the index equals 1.2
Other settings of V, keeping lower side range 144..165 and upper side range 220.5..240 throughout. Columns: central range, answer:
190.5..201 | 1.41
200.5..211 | 0.67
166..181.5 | 2.18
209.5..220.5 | -0.19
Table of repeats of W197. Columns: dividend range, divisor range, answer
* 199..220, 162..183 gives 1.15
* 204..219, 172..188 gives 1.19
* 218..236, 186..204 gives 1.18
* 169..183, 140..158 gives 0.83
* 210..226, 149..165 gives 1.09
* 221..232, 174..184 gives 1.24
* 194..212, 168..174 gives 1.07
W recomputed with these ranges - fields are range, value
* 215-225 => 17.4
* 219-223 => 17.8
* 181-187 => 13.9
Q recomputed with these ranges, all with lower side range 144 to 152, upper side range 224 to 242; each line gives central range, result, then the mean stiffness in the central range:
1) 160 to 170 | 1.4 N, 14.7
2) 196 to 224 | 1.0 N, 16.3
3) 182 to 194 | 2.1 N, 14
